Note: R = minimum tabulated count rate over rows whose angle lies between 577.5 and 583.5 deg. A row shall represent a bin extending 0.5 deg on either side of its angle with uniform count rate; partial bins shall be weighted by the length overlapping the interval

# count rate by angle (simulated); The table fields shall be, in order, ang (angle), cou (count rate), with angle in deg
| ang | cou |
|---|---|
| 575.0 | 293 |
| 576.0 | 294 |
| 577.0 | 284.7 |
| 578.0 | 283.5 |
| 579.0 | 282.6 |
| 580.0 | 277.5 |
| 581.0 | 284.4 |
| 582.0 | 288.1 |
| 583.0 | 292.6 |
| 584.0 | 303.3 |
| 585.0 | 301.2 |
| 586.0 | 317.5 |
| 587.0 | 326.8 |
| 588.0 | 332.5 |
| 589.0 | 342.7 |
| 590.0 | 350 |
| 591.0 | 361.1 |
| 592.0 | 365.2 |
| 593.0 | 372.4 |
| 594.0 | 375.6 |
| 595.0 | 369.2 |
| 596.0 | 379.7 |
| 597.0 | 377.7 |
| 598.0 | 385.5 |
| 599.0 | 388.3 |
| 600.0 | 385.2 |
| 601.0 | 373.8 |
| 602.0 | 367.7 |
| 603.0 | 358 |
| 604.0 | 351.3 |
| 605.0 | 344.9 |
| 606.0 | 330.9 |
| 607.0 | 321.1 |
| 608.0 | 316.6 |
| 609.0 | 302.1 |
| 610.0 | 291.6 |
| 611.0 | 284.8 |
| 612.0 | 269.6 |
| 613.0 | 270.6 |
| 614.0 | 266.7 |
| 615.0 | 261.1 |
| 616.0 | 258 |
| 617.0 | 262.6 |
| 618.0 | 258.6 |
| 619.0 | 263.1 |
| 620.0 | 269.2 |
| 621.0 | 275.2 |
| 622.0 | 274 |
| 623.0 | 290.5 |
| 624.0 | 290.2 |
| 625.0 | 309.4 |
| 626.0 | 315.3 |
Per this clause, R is 277.5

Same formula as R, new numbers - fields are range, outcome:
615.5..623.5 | 258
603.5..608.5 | 316.6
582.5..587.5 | 292.6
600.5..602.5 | 367.7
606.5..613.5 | 269.6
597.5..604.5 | 351.3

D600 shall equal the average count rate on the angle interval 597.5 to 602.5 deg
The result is 380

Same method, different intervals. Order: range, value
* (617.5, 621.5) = 267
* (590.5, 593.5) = 366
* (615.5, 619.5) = 261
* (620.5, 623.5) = 280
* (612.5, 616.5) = 264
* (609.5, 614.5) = 277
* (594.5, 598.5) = 378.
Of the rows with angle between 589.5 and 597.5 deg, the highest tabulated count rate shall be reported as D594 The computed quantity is 379.7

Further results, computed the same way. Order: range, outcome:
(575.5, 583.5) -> 294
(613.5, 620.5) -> 269.2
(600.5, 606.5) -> 373.8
